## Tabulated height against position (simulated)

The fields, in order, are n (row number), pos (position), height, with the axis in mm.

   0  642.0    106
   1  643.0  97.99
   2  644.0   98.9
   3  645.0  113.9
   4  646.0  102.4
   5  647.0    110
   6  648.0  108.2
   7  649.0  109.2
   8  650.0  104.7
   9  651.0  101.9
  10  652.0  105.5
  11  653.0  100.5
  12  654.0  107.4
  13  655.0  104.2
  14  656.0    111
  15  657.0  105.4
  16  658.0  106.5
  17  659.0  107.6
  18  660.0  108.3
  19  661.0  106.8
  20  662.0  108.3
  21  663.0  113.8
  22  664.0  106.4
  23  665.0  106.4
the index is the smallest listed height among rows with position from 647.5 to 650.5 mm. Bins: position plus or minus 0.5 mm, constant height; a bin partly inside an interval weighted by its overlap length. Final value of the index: 104.7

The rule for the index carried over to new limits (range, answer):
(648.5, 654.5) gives 100.5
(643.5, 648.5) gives 98.9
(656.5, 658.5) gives 105.4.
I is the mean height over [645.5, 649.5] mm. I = 107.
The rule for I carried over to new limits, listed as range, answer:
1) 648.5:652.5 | 105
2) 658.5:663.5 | 109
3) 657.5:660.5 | 107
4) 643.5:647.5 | 106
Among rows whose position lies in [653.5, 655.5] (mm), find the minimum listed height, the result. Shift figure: 104.2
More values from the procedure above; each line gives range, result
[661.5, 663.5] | 108.3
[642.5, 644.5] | 97.99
